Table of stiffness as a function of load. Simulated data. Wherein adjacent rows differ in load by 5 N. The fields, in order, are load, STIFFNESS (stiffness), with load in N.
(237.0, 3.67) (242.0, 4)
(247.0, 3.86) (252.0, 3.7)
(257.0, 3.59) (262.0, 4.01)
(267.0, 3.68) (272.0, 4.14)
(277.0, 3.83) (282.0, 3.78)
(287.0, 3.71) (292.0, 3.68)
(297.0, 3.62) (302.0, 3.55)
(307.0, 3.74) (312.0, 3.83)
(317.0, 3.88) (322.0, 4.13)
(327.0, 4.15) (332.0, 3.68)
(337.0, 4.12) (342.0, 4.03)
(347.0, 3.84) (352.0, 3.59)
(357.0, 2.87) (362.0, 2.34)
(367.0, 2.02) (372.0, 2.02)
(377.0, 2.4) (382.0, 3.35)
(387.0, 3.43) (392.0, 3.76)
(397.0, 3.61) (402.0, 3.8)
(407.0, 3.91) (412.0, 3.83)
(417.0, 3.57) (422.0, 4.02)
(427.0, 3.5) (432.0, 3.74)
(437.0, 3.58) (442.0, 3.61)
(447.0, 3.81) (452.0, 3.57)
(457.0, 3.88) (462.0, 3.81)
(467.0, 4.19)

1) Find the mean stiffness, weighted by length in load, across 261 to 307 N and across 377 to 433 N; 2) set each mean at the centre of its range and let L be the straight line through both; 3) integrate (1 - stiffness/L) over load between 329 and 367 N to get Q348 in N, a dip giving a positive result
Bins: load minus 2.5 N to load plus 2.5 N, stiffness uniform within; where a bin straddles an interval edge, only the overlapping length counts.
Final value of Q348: 3.0 N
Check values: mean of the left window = 3.77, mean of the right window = 3.62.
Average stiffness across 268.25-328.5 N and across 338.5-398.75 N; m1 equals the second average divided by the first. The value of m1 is 0.81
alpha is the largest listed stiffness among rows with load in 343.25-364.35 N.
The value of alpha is 3.84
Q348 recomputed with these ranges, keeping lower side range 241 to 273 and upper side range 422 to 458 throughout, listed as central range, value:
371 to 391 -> 4.3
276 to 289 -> 0.2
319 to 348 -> -1.7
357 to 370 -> 5.0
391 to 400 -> 0.1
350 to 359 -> 1.3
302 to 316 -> 0.1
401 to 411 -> -0.4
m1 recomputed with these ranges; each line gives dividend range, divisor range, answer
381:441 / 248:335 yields 0.97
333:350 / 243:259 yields 1.06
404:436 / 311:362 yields 1.00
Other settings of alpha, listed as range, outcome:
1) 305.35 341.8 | 4.15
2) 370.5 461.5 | 4.02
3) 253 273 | 4.14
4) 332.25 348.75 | 4.12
